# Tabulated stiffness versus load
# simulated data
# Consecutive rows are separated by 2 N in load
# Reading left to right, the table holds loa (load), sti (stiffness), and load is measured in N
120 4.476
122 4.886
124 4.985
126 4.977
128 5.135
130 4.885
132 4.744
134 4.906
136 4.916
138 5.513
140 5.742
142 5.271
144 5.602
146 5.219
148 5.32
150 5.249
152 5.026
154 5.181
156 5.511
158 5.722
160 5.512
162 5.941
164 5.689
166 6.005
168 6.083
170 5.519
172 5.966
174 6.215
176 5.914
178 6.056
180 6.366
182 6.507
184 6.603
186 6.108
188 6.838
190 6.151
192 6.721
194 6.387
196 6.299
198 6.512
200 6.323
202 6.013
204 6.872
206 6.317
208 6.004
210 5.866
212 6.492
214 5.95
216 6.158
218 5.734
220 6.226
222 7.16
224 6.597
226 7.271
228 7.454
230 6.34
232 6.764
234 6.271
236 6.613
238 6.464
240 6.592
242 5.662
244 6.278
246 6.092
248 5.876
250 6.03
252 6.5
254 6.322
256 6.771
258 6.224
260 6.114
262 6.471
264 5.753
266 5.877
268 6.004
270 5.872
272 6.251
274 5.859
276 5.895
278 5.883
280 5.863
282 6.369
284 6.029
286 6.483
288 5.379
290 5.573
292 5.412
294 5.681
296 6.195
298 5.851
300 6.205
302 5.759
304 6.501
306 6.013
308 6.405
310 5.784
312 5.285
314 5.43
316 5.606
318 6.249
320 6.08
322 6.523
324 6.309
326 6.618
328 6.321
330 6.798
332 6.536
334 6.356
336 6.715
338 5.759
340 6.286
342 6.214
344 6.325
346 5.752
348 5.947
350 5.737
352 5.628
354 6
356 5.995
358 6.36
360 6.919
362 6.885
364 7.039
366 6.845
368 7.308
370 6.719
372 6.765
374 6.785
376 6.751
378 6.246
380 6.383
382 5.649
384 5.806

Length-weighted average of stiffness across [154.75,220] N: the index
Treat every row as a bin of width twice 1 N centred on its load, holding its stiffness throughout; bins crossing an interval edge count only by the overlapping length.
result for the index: 6.13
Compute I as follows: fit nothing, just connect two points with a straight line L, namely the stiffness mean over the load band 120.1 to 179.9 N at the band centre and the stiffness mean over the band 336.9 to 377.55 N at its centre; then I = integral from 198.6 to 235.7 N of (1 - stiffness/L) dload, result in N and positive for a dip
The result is -4.4 N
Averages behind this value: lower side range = 5.44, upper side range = 6.4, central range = 6.44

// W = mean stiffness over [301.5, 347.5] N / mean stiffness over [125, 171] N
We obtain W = 1.15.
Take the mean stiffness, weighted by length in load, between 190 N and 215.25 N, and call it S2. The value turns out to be 6.31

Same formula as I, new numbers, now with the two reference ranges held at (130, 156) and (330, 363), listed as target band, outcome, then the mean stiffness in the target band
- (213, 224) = -1.3 N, 6.28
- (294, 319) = 0.4 N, 5.93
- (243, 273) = -1.9 N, 6.16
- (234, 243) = -1.0 N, 6.33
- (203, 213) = -1.4 N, 6.31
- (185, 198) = -2.3 N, 6.42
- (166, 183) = -2.2 N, 6.07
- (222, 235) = -2.7 N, 6.81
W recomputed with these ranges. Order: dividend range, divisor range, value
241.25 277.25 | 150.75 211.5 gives 1.00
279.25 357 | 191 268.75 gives 0.95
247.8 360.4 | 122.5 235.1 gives 1.02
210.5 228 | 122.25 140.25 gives 1.28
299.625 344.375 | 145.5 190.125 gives 1.05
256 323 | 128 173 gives 1.10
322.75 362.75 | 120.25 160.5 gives 1.21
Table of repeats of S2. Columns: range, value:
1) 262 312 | 5.95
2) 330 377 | 6.43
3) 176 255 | 6.37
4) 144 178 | 5.64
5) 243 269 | 6.18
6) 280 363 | 6.1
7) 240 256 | 6.18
